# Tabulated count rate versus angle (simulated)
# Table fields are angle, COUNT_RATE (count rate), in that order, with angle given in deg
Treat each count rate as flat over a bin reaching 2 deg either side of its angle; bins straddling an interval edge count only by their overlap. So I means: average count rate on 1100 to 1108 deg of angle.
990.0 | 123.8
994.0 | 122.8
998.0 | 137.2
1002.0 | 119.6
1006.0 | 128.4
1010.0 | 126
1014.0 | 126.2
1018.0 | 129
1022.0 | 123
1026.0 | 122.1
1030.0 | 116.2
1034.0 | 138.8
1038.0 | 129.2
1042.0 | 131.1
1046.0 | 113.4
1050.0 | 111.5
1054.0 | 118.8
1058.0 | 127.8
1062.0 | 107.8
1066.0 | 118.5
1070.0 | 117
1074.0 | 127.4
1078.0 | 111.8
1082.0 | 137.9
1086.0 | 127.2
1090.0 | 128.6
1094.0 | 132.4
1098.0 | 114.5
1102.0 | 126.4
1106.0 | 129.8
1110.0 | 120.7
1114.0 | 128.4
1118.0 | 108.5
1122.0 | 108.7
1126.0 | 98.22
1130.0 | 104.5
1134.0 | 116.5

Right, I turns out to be 128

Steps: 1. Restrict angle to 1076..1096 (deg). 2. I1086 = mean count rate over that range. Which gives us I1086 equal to 128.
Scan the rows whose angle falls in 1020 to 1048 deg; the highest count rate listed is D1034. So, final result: 138.8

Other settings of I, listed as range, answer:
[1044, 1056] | 115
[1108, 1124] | 117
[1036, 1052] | 121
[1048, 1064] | 116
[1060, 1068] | 113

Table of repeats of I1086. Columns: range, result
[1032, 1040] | 134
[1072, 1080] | 120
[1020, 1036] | 125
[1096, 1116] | 124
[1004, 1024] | 127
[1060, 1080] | 116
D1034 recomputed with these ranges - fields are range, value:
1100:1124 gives 129.8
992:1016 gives 137.2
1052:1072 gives 127.8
